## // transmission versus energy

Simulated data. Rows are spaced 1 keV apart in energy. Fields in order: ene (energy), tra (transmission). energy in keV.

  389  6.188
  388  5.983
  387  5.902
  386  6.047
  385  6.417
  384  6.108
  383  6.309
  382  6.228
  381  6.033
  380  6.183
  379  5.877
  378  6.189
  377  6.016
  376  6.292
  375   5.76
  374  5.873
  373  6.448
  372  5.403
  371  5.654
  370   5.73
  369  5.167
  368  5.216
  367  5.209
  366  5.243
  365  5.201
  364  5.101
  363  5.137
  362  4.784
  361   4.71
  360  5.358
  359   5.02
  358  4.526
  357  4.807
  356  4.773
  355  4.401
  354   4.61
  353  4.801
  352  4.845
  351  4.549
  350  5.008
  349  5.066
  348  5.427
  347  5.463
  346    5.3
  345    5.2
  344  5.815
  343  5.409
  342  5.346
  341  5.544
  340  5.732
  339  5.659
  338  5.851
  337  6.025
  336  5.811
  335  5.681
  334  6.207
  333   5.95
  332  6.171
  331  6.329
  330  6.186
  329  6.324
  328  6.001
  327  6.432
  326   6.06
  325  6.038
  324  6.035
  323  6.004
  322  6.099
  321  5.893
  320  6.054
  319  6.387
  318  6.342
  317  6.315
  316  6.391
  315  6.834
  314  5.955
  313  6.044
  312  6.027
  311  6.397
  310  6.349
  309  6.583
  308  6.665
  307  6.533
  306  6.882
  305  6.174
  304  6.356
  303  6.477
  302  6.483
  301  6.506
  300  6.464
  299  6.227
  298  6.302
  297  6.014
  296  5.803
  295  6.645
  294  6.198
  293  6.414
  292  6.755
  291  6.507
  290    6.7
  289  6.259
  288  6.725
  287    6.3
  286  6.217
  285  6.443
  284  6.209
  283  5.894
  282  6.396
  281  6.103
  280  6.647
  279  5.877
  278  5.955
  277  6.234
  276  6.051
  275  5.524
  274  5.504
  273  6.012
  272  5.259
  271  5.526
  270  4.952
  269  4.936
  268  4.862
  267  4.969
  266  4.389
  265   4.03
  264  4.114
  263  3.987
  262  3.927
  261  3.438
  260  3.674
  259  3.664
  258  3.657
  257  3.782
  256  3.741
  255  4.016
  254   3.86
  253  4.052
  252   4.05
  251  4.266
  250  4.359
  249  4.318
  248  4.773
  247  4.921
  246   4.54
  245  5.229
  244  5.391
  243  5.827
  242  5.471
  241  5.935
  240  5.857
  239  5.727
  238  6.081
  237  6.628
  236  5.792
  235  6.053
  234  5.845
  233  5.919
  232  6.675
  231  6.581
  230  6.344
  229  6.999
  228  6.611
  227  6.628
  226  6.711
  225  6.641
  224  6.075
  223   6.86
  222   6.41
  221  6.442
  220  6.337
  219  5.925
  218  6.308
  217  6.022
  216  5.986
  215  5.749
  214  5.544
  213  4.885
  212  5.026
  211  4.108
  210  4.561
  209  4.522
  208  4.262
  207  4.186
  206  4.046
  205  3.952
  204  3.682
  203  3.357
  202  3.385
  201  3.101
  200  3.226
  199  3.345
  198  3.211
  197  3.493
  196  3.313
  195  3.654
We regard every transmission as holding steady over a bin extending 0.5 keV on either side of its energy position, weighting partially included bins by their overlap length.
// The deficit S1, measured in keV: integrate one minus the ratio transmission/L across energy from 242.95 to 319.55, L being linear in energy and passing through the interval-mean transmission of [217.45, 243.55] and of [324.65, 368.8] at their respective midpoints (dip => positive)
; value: 3.85 keV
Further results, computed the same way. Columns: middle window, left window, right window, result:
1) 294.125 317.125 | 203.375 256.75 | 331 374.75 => -4.3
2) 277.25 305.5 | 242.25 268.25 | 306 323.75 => -4.2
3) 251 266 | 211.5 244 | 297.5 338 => 5.5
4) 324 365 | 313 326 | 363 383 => 3.7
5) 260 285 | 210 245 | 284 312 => 4.0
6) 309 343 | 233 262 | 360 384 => -4.7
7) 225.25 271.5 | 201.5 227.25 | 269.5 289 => 4.5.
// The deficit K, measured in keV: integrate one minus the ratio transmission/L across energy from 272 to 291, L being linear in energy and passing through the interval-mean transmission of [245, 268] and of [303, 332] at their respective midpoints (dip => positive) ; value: -4.3 keV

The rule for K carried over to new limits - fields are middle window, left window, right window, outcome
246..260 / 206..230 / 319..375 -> 3.9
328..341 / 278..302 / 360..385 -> 0.0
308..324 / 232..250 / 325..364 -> -2.3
